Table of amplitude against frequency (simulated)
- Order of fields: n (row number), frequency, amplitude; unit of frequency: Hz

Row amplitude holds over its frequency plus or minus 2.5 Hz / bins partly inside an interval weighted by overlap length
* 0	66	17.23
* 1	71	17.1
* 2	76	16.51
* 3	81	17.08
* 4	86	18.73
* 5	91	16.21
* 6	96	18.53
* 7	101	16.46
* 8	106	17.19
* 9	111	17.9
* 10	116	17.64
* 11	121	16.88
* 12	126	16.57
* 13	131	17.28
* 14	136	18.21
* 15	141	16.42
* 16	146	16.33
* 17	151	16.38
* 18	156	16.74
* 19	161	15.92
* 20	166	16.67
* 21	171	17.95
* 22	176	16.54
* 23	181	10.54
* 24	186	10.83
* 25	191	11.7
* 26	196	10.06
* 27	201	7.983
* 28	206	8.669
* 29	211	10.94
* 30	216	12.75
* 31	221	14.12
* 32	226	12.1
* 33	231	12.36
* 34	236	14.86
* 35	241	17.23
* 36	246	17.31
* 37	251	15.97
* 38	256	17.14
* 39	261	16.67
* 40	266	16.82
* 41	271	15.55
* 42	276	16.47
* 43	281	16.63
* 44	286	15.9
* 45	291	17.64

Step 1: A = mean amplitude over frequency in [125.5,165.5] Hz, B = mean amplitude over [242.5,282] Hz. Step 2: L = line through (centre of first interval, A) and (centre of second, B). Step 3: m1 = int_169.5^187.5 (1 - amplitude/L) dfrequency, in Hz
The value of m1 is 3.0 Hz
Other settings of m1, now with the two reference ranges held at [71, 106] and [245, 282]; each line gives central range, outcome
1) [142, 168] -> 0.9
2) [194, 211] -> 7.7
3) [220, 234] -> 3.3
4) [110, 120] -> -0.3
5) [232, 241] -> 0.8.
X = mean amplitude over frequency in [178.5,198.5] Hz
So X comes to 10.8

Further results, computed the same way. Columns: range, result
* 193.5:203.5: 9.02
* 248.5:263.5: 16.6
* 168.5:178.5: 17.2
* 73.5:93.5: 17.1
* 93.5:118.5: 17.5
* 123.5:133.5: 16.9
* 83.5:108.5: 17.4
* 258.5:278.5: 16.4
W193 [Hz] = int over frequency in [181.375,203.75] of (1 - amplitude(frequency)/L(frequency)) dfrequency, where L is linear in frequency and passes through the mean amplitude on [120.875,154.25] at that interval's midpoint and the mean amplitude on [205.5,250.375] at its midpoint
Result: 7.2 Hz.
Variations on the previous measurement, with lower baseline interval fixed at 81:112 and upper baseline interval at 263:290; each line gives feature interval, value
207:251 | 7.3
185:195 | 3.4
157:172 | 0.3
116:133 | 0.3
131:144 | -0.1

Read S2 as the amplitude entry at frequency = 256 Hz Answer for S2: 17.14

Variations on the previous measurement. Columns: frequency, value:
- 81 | 17.08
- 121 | 16.88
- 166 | 16.67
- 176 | 16.54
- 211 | 10.94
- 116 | 17.64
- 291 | 17.64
